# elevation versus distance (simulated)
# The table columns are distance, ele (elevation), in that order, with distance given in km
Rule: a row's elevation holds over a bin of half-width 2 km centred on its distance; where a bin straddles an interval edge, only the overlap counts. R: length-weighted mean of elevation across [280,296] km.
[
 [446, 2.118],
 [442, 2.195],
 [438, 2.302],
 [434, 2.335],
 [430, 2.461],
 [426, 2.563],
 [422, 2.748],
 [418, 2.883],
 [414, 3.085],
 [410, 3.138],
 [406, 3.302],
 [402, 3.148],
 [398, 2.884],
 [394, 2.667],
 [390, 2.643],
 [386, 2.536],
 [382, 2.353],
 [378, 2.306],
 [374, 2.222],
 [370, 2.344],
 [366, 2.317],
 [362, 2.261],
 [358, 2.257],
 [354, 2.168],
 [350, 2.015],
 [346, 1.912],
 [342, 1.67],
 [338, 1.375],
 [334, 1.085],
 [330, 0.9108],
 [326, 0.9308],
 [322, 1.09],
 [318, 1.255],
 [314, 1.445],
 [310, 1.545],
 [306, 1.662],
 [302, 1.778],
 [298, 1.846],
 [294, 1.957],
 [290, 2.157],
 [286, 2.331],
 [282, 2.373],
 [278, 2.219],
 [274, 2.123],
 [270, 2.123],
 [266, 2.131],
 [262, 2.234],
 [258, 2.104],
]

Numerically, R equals 2.2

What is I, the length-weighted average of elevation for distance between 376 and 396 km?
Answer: 2.5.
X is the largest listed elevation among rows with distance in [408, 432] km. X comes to 3.138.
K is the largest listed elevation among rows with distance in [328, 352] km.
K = 2.015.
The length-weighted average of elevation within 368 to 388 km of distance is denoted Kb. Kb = 2.35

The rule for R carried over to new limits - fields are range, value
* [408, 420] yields 3.04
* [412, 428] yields 2.82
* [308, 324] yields 1.33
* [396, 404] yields 3.02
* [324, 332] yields 0.921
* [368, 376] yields 2.28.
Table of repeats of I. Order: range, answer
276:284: 2.3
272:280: 2.17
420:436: 2.53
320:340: 1.08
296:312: 1.71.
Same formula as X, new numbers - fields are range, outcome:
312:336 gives 1.445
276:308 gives 2.373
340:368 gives 2.317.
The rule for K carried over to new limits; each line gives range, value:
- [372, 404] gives 3.148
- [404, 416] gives 3.302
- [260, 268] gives 2.234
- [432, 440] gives 2.335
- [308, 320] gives 1.545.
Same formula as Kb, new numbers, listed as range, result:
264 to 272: 2.13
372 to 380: 2.26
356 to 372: 2.29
